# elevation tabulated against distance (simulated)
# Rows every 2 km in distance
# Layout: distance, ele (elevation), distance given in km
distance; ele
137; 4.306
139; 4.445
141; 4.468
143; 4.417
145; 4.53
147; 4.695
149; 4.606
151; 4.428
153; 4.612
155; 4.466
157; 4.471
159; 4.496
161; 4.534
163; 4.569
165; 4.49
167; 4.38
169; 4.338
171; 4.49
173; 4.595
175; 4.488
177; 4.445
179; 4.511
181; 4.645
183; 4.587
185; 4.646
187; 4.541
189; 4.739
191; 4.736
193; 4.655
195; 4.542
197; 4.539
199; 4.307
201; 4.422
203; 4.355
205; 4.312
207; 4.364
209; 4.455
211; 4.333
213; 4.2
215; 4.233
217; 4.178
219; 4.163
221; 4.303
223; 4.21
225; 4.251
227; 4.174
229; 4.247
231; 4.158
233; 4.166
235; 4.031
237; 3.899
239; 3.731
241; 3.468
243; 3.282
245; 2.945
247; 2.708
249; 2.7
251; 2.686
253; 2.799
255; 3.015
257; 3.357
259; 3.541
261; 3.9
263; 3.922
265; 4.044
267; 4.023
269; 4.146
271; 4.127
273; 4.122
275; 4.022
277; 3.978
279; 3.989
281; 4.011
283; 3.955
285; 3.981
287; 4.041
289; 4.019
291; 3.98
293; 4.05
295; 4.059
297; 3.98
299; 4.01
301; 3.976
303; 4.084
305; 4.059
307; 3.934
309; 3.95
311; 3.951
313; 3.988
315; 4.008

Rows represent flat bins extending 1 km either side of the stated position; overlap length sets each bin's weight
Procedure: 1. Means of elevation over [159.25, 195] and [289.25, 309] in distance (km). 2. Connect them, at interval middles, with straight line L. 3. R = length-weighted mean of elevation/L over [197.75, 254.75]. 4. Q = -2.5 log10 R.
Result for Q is 0.120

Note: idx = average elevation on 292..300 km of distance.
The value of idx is 4.02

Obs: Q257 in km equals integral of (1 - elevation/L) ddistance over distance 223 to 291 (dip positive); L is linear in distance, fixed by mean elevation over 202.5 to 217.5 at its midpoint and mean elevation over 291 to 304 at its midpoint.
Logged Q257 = 6.57 km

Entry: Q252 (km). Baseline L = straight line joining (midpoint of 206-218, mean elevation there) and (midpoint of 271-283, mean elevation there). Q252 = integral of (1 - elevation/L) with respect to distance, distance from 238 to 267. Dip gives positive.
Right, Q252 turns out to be 5.7 km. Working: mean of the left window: 4.29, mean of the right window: 4.03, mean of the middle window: 3.32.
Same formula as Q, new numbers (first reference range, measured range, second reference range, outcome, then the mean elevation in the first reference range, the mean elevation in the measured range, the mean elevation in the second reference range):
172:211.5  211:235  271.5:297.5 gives 0.04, 4.51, 4.21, 4.02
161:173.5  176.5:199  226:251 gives -0.09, 4.48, 4.59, 3.59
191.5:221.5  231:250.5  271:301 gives 0.22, 4.36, 3.45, 4.02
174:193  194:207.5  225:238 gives 0.00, 4.6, 4.41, 4.12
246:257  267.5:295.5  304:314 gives -0.18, 2.83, 4.03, 3.98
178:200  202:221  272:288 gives 0.04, 4.59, 4.29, 4.01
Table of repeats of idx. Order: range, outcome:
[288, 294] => 4.02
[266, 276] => 4.09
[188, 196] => 4.67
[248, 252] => 2.69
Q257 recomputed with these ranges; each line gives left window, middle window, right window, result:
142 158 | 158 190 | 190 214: -0.3 km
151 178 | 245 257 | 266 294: 3.8 km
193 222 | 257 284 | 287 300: 1.0 km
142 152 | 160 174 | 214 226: -0.1 km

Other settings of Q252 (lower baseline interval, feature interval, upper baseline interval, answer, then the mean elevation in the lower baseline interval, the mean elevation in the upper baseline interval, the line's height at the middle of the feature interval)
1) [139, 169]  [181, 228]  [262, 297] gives -1.0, 4.5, 4.03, 4.31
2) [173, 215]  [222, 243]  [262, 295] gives 1.4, 4.49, 4.03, 4.28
